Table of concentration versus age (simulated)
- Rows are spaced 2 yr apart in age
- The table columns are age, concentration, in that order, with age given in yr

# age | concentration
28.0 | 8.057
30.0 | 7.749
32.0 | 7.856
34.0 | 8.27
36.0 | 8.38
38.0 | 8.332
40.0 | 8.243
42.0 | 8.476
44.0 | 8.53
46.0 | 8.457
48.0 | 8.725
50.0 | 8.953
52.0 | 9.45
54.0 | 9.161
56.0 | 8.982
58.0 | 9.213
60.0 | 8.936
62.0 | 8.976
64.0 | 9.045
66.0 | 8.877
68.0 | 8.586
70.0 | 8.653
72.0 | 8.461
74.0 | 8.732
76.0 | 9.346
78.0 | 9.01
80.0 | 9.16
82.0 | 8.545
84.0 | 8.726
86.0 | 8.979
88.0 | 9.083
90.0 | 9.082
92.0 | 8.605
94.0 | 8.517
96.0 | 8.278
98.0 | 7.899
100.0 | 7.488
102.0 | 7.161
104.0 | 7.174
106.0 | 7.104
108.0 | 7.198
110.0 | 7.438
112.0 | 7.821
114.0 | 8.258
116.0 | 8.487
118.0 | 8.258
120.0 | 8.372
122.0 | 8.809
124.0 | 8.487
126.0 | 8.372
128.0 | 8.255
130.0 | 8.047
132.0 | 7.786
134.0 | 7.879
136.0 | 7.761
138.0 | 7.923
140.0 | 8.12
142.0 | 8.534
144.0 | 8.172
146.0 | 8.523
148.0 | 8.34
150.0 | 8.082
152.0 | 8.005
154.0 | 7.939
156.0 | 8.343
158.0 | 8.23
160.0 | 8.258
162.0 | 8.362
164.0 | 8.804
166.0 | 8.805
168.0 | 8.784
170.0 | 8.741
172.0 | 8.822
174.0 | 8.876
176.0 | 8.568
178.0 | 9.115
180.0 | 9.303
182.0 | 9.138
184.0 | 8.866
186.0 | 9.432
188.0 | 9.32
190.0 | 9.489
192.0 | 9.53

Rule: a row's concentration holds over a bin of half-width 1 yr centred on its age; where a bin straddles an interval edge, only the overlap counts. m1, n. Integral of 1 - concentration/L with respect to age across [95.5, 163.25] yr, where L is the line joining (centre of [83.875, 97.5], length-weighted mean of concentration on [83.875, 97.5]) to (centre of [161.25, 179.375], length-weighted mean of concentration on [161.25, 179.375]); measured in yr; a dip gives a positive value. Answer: 5.5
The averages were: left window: 8.72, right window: 8.78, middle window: 8.04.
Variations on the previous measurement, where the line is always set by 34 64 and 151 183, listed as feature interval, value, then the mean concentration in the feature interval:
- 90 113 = 2.5 yr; 7.76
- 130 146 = 1.1 yr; 8.06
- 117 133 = 0.7 yr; 8.3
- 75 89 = -0.4 yr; 8.98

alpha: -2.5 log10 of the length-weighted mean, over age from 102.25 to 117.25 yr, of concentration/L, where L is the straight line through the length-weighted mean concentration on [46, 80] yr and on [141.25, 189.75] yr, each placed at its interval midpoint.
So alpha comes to 0.156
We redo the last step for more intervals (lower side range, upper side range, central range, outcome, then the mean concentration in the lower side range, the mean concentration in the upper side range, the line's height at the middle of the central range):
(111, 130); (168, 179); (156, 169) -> 0.02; 8.33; 8.82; 8.72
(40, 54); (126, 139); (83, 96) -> -0.05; 8.76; 7.97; 8.37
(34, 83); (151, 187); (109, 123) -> 0.07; 8.79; 8.69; 8.74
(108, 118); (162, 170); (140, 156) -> 0.03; 7.95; 8.74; 8.47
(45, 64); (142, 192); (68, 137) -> 0.07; 8.99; 8.69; 8.86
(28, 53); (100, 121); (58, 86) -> -0.10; 8.44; 7.72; 8.11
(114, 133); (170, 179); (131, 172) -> 0.04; 8.32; 8.83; 8.6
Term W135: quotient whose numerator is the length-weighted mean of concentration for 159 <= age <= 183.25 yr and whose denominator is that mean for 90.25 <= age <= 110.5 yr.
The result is 1.14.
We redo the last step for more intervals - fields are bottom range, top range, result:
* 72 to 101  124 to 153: 0.94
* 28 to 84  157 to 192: 1.02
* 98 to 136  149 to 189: 1.10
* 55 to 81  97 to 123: 0.87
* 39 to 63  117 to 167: 0.93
